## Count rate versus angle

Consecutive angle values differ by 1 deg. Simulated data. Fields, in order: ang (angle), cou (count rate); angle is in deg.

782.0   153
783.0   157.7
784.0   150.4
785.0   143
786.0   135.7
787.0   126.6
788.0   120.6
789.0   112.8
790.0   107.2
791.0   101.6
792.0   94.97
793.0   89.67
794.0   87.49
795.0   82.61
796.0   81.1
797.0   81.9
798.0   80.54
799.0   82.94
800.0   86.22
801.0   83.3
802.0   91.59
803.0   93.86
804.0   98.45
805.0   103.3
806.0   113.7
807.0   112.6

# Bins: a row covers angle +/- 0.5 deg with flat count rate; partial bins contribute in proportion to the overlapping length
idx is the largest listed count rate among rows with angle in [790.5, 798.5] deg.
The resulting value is 101.6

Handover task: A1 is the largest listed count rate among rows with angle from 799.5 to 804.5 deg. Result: 98.45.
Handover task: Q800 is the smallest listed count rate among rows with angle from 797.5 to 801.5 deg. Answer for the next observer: 80.54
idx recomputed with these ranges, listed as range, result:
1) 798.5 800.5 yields 86.22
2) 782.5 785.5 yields 157.7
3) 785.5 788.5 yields 135.7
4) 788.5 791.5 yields 112.8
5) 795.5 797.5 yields 81.9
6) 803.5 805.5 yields 103.3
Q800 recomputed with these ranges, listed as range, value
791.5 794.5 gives 87.49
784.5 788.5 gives 120.6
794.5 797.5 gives 81.1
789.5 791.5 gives 101.6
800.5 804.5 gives 83.3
